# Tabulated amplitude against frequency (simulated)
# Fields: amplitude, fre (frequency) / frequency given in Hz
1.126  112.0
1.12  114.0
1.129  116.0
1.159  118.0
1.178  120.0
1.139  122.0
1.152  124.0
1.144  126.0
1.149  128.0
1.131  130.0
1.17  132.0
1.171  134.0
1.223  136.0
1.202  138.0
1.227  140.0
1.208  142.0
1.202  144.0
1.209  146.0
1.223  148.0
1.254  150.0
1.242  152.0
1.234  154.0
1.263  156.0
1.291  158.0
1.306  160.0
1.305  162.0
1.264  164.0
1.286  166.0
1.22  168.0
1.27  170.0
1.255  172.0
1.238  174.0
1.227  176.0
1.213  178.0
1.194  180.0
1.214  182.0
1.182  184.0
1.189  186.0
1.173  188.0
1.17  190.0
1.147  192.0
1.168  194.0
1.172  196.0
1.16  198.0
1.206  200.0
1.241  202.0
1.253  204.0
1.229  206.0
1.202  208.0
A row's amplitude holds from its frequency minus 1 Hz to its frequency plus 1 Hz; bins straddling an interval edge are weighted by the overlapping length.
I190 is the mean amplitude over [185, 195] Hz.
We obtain 1.17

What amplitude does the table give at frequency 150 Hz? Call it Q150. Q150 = 1.254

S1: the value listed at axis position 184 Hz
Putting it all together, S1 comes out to 1.182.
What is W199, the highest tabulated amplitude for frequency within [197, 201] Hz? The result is 1.206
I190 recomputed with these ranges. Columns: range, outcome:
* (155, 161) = 1.29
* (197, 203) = 1.2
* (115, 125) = 1.15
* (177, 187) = 1.2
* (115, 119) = 1.14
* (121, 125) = 1.15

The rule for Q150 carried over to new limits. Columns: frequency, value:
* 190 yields 1.17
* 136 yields 1.223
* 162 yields 1.305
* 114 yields 1.12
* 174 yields 1.238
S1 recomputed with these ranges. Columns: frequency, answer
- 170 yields 1.27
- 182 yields 1.214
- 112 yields 1.126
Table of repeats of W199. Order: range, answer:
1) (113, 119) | 1.159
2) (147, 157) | 1.263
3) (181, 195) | 1.214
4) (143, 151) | 1.254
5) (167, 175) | 1.27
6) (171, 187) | 1.255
